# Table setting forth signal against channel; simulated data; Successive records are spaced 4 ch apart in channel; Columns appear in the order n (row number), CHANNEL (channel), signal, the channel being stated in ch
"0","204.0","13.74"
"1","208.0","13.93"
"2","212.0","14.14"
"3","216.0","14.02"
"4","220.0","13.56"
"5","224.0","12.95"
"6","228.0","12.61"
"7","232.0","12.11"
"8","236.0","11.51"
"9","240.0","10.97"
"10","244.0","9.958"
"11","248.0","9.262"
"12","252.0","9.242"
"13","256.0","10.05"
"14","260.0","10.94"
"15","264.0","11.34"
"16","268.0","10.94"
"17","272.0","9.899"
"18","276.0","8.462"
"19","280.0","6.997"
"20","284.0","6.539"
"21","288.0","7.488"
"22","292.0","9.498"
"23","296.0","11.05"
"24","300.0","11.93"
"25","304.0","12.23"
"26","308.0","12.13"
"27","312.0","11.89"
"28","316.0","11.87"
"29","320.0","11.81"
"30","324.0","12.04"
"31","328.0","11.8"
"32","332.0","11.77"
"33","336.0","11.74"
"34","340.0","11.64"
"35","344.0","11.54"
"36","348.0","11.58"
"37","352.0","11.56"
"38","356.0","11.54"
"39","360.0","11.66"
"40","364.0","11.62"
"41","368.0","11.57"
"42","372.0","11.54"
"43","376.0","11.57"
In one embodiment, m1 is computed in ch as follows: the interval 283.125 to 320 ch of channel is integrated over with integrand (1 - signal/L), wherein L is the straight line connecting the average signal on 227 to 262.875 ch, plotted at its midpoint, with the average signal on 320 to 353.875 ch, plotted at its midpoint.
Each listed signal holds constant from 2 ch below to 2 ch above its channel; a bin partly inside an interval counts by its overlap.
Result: 2.07 ch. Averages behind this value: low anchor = 10.7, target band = 10.7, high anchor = 11.7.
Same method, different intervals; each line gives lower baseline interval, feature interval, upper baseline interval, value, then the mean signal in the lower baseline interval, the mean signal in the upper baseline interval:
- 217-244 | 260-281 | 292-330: 3.8 ch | 12.2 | 11.7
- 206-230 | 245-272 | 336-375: 5.6 ch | 13.5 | 11.6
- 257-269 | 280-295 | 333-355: 4.4 ch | 11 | 11.6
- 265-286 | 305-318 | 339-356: -2.4 ch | 8.7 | 11.6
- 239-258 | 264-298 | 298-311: 6.4 ch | 9.84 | 12.1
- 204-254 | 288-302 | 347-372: 1.8 ch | 12.1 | 11.6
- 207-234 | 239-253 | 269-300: 2.1 ch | 13.3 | 8.86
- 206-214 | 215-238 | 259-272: 0.7 ch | 14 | 10.9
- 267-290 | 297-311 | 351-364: -4.0 ch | 8.28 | 11.6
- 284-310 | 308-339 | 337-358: -2.4 ch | 10.4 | 11.6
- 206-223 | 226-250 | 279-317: 3.3 ch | 13.9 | 10.2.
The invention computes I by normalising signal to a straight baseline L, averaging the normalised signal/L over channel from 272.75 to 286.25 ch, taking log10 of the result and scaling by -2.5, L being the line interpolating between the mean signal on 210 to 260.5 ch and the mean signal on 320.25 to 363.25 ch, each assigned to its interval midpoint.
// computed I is 0.47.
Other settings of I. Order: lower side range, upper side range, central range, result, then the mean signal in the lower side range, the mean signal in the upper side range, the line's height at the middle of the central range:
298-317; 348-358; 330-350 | 0.00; 12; 11.6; 11.7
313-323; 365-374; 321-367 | 0.00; 11.9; 11.6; 11.7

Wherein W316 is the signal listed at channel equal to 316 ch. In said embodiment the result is 11.87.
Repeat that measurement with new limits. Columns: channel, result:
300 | 11.93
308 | 12.13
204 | 13.74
